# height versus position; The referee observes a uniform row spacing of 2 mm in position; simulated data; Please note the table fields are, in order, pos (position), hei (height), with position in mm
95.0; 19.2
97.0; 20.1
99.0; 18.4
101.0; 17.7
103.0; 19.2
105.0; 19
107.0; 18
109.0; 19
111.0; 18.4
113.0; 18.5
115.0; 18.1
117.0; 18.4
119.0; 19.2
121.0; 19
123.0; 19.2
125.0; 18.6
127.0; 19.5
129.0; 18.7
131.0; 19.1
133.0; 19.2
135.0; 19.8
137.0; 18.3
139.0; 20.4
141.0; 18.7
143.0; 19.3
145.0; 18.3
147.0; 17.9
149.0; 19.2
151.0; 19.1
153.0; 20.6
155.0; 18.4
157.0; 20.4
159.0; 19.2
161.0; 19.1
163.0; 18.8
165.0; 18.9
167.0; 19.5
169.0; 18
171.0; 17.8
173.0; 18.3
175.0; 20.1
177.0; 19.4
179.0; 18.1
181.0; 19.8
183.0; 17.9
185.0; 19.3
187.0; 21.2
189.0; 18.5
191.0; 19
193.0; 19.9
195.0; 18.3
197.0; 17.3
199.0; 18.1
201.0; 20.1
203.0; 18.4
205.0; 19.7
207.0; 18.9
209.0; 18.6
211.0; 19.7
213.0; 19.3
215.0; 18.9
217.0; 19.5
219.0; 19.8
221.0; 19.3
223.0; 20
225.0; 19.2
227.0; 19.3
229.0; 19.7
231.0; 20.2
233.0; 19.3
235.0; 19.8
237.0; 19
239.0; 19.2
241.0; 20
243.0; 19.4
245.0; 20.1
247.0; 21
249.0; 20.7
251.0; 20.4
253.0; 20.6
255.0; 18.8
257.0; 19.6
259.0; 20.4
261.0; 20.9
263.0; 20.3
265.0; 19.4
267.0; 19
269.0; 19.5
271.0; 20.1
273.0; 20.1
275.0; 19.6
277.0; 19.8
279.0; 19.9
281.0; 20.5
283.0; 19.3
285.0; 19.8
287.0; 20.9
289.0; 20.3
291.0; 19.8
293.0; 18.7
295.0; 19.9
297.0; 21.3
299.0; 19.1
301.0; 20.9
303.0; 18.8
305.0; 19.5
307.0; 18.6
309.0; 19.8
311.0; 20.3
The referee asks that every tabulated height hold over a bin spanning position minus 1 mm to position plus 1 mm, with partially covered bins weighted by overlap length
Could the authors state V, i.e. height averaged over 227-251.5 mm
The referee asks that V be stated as 19.9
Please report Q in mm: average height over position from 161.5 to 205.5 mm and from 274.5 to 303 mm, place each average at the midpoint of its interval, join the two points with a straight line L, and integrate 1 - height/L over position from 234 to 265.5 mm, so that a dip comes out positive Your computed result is -0.7 mm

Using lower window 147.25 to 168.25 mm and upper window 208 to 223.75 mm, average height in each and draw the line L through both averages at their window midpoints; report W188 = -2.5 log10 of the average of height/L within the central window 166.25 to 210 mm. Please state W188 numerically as 0.02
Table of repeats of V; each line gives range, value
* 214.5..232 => 19.6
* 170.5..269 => 19.4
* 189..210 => 18.8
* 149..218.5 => 19.1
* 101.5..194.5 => 19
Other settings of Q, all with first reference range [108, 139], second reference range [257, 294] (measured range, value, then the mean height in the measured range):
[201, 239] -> 0.3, 19.4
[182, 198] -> 0.3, 18.9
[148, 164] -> -0.2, 19.4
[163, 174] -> 0.4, 18.5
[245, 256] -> -0.3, 20.3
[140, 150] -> 0.2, 18.7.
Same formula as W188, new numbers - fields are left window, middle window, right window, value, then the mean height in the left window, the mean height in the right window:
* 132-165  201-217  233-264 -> 0.03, 19.2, 20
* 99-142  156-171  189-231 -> 0.00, 18.8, 19.2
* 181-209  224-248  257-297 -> -0.01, 19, 19.9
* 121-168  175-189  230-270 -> 0.01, 19.1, 19.9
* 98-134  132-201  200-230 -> 0.00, 18.7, 19.4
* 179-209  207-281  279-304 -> -0.01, 19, 19.9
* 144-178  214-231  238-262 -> 0.01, 19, 20.1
